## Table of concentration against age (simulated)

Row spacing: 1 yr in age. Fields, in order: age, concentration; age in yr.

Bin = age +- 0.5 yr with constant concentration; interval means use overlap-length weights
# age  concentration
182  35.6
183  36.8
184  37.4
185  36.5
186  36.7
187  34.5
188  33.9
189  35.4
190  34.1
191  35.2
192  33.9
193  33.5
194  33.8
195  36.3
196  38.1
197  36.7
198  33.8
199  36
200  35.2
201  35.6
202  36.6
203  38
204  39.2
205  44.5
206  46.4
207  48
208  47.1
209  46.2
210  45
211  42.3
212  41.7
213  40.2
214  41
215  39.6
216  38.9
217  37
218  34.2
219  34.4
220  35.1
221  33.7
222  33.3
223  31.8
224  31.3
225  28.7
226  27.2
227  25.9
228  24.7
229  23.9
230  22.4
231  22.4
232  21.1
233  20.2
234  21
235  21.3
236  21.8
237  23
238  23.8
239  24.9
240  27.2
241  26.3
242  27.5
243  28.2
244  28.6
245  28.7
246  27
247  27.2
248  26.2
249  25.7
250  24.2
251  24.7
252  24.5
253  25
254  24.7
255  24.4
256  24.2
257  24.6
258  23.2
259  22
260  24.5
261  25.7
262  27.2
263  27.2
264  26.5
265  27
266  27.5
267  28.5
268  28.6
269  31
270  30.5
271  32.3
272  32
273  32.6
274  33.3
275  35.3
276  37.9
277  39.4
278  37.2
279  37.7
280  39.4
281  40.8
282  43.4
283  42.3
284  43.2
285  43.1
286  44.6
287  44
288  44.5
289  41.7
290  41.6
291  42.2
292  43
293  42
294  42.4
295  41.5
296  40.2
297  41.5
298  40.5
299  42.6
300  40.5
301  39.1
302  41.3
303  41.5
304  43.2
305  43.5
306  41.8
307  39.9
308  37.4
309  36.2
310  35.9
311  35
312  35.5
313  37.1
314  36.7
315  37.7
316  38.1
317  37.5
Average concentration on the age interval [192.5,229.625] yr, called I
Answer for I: 36.6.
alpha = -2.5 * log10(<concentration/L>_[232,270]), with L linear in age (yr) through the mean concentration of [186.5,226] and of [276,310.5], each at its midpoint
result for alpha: 0.47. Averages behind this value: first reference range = 37.3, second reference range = 41.1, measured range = 25.5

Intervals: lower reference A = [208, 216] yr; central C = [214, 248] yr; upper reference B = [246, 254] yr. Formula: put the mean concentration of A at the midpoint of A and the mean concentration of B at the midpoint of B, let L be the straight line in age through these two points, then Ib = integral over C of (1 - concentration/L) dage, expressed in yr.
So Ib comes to 5.7 yr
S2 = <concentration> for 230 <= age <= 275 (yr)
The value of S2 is 26.2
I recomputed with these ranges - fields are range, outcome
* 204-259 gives 30.3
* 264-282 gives 33.7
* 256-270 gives 26.5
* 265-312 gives 38.6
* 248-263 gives 24.8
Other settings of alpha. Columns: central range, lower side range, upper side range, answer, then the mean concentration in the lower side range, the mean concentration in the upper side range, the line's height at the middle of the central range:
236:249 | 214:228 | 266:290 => 0.30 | 33.1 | 37.4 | 34.8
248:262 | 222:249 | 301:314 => 0.19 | 25.6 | 38.9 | 29.2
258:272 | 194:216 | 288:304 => 0.43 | 40.2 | 41.6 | 41.1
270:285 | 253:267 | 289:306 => -0.14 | 25.4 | 41.7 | 33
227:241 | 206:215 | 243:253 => 0.38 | 43.8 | 26.3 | 32.9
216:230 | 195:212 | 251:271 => 0.16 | 40.5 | 26.3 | 35.6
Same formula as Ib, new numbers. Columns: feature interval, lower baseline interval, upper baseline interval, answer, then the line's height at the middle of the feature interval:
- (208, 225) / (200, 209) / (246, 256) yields -0.1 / 37.5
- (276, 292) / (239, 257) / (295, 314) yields -3.2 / 34.7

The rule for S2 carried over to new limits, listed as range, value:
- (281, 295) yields 42.8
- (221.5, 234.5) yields 25.7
